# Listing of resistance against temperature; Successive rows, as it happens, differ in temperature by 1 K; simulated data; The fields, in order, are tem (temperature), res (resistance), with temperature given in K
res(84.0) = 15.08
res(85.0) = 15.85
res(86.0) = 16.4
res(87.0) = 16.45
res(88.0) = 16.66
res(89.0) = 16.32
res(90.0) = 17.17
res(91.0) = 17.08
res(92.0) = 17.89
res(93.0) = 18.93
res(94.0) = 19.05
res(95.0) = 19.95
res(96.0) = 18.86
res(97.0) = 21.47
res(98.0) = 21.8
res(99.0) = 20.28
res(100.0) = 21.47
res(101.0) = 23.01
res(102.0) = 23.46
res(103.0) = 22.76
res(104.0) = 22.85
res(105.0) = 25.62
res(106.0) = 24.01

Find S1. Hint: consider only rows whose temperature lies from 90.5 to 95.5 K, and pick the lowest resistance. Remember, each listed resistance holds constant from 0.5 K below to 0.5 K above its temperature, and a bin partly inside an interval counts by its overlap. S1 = 17.08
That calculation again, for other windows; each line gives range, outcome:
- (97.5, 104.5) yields 20.28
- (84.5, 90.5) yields 15.85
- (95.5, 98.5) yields 18.86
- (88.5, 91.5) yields 16.32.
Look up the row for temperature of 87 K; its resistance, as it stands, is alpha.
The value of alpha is 16.45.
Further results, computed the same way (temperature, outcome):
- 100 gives 21.47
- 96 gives 18.86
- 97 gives 21.47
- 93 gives 18.93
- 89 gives 16.32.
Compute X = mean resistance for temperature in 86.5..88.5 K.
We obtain 16.6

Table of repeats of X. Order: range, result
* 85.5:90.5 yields 16.6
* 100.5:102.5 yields 23.2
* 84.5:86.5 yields 16.1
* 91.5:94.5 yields 18.6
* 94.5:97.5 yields 20.1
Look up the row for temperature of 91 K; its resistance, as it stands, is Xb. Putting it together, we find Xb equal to 17.08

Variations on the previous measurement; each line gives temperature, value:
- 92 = 17.89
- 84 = 15.08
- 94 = 19.05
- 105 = 25.62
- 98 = 21.8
